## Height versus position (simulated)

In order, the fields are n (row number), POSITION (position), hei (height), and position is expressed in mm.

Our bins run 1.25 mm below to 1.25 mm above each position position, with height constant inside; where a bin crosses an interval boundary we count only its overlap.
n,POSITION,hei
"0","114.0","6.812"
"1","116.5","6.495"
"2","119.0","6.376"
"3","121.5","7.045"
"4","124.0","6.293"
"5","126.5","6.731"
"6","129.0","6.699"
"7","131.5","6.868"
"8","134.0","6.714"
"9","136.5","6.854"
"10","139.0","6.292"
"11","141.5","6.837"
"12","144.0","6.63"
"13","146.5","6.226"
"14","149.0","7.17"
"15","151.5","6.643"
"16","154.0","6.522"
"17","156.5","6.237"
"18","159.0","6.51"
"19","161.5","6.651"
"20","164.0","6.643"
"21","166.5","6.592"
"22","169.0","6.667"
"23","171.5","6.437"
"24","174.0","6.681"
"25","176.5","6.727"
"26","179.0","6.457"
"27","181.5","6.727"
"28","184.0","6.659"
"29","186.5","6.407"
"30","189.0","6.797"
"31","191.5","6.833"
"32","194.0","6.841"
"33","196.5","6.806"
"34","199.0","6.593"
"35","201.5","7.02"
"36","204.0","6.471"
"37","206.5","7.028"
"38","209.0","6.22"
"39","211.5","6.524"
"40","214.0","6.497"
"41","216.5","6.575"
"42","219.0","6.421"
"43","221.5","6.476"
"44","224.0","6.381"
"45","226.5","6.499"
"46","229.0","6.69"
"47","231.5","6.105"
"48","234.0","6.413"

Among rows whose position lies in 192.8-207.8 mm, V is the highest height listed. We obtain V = 7.028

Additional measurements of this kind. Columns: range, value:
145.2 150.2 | 7.17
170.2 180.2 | 6.727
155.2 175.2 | 6.681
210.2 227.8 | 6.575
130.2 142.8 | 6.868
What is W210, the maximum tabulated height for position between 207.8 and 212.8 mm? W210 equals 6.524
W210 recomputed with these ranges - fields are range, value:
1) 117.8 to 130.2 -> 7.045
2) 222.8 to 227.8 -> 6.499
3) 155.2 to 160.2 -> 6.51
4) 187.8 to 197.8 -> 6.841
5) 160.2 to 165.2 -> 6.651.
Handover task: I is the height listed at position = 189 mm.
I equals 6.797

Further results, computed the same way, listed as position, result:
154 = 6.522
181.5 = 6.727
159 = 6.51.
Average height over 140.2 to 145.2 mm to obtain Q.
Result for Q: 6.73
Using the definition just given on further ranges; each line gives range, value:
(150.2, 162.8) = 6.52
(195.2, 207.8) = 6.78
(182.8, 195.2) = 6.71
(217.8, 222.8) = 6.45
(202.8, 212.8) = 6.56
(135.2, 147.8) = 6.57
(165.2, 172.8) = 6.57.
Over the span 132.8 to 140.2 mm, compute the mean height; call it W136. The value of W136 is 6.62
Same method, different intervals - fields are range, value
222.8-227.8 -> 6.44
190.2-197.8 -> 6.82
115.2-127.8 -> 6.59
